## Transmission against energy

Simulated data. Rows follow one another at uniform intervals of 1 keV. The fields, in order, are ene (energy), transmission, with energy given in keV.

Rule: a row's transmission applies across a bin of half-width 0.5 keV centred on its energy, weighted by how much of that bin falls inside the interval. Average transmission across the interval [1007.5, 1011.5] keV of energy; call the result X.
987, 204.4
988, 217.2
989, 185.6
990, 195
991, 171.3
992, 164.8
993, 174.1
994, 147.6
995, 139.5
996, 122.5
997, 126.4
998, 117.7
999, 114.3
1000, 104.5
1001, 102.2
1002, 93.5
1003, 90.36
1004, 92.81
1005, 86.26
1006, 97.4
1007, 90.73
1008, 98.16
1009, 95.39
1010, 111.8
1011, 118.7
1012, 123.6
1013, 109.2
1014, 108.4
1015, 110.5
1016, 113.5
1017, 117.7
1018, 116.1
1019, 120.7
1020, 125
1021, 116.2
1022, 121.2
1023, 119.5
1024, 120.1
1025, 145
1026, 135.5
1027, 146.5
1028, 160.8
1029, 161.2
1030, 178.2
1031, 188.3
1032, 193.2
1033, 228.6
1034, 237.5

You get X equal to 106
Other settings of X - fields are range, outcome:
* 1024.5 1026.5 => 140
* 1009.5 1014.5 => 114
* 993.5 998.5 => 131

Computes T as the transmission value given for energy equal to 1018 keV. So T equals 116.1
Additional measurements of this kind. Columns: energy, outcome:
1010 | 111.8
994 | 147.6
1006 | 97.4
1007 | 90.73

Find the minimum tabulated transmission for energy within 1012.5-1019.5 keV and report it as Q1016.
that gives 108.4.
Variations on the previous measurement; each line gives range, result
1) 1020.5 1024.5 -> 116.2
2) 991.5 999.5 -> 114.3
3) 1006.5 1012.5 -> 90.73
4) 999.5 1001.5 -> 102.2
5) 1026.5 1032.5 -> 146.5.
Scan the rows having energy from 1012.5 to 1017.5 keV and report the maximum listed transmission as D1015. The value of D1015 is 117.7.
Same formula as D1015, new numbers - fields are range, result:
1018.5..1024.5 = 125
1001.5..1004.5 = 93.5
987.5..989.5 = 217.2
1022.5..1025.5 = 145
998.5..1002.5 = 114.3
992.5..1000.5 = 174.1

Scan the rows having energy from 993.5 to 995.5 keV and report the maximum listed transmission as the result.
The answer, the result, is 147.6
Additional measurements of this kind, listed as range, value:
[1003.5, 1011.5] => 118.7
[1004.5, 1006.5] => 97.4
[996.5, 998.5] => 126.4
